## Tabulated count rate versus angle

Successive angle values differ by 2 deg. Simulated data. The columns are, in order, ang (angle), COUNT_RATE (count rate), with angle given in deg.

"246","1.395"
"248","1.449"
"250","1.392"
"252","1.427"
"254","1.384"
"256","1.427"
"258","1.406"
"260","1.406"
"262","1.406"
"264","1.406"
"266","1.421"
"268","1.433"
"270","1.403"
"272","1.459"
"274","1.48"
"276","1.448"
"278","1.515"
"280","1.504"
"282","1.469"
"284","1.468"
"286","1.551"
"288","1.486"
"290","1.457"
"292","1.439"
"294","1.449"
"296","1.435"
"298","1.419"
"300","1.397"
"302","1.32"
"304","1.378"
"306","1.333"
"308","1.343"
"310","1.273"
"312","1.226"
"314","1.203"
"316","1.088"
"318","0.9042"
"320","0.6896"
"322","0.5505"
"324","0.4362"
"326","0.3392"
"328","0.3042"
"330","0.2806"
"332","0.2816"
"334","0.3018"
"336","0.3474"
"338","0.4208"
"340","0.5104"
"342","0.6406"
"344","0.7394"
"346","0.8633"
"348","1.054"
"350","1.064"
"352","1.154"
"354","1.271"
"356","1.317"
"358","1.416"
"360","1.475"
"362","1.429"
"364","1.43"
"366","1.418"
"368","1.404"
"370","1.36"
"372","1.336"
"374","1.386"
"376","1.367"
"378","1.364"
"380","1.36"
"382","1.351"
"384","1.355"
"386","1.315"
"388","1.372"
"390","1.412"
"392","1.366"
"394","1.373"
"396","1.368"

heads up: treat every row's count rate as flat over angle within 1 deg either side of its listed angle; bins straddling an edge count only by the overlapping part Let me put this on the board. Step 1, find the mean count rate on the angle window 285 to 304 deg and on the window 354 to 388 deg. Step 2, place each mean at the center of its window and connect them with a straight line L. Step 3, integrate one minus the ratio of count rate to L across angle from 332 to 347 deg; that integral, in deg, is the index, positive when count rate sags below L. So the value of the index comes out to 9.3 deg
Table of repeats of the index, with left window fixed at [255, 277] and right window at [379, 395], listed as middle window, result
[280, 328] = 7.5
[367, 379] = 0.0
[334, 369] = 8.8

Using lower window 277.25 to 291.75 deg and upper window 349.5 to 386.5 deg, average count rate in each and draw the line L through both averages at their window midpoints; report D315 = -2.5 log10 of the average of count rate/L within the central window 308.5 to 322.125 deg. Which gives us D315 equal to 0.36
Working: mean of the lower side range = 1.49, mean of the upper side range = 1.35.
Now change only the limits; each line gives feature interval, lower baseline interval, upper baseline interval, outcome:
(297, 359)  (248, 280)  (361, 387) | 0.48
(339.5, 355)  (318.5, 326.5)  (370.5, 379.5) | 0.02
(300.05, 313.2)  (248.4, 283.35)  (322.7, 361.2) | -0.23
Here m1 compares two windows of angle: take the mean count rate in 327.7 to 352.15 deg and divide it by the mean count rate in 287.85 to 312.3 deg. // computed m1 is 0.44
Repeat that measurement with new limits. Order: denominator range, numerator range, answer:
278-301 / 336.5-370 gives 0.75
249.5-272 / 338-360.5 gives 0.71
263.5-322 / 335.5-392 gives 0.88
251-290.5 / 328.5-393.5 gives 0.76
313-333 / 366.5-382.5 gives 2.25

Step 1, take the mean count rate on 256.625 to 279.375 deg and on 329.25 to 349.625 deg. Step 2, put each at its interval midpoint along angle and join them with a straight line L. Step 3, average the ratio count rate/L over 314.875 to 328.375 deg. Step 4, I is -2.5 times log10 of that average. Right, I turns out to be 0.247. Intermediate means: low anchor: 1.44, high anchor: 0.563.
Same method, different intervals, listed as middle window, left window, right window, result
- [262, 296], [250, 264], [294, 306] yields -0.046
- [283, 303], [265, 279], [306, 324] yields -0.165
